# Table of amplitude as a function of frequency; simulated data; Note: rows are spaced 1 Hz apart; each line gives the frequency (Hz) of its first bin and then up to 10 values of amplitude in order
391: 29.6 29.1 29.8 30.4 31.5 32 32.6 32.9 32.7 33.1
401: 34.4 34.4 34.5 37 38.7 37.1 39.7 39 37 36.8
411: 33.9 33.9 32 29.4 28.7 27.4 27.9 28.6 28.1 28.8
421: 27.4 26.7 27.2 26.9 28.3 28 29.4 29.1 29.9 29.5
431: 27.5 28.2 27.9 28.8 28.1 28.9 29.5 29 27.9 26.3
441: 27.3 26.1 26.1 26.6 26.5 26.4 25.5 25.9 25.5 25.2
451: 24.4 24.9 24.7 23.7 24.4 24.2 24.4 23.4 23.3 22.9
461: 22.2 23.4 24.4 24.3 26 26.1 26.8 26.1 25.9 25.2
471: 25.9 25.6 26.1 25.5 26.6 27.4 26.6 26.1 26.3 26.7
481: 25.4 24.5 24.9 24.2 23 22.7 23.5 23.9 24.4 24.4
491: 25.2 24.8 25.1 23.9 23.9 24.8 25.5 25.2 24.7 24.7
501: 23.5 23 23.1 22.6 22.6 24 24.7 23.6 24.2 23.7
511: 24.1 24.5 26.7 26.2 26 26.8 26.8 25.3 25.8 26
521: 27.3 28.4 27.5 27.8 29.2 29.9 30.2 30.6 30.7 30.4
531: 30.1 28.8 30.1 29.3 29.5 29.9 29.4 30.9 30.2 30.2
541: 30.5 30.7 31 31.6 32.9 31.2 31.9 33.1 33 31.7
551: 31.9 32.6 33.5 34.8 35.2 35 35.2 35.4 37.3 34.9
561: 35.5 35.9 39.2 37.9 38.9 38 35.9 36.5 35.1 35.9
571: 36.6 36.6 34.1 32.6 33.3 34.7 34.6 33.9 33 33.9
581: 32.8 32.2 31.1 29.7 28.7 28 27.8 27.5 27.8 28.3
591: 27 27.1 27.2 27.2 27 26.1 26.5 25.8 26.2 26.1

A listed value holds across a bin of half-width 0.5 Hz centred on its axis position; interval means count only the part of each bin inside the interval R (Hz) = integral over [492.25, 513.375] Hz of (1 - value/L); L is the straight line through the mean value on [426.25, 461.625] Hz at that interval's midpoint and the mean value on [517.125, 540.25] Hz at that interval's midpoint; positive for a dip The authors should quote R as 3.0 Hz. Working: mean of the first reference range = 26.4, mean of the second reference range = 29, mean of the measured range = 24.2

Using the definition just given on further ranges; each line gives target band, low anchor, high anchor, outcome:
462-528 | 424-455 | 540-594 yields 9.4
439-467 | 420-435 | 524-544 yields 3.5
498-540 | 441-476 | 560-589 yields 4.0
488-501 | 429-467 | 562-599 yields 1.6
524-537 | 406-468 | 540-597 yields 0.6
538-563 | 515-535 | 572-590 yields -2.8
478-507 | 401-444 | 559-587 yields 7.1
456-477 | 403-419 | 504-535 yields 3.6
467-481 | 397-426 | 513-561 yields 2.3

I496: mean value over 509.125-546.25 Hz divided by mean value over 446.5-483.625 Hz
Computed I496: 1.14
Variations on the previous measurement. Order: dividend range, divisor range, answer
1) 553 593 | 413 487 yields 1.27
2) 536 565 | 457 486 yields 1.33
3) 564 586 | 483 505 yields 1.42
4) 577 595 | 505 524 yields 1.16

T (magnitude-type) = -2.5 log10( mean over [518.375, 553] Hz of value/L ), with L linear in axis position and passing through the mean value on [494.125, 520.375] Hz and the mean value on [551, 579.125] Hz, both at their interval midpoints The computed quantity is -0.01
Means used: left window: 24.7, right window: 35.4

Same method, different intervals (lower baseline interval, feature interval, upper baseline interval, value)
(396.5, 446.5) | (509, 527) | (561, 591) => 0.21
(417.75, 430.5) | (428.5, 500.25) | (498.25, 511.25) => 0.02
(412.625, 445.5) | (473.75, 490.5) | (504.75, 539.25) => 0.11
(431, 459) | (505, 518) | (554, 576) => 0.25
